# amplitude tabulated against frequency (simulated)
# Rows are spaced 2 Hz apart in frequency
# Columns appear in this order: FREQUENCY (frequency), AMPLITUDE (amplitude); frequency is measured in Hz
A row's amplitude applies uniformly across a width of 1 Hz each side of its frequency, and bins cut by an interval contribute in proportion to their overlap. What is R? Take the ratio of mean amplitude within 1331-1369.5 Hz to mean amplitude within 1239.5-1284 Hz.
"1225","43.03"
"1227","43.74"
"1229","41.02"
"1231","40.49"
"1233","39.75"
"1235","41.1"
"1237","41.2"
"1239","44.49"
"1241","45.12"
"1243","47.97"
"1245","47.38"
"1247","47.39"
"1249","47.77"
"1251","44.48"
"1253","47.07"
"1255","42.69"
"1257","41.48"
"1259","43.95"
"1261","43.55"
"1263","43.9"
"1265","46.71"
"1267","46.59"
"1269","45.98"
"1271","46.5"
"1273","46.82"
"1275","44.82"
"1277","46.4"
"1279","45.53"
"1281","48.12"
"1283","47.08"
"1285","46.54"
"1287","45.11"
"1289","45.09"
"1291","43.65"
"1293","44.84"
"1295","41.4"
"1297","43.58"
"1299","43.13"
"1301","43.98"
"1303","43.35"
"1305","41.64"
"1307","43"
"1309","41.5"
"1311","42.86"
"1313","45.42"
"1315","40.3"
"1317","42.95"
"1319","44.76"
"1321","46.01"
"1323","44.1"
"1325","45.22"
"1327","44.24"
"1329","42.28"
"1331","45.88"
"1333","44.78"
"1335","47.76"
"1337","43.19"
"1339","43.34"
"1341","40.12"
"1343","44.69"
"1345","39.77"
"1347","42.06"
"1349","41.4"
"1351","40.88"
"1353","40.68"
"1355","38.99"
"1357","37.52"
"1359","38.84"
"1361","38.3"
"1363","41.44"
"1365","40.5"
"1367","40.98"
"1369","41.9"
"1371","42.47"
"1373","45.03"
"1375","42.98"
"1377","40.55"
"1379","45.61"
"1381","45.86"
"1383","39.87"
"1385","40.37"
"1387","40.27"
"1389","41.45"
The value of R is 0.91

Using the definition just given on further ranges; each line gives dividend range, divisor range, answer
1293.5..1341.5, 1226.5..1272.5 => 0.98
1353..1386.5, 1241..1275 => 0.91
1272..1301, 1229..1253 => 1.02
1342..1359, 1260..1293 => 0.89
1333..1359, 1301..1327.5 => 0.96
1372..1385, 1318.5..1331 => 0.97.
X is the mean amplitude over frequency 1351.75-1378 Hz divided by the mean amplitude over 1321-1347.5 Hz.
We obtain 0.9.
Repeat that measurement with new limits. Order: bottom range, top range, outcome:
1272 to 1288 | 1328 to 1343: 0.95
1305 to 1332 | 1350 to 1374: 0.93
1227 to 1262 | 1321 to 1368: 0.96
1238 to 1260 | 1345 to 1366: 0.88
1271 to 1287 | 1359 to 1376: 0.90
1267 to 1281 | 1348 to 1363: 0.86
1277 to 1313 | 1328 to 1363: 0.94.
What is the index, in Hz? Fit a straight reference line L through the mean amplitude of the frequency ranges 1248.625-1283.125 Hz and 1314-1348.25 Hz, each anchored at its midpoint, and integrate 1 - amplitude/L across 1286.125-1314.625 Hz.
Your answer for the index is 0.7 Hz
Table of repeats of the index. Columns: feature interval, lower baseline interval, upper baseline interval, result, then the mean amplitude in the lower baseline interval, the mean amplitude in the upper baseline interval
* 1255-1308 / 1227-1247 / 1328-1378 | -2.31 Hz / 43.4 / 41.9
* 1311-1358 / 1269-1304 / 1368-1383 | 1.30 Hz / 45.1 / 43.2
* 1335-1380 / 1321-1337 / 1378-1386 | 2.31 Hz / 44.9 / 42.9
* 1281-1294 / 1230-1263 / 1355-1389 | -0.72 Hz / 44.1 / 41.3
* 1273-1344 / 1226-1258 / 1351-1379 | -3.18 Hz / 43.9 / 41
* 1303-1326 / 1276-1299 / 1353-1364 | -0.32 Hz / 45.1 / 39.2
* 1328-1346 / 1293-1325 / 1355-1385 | -0.46 Hz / 43.3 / 41.4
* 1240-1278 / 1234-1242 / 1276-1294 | -1.18 Hz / 43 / 45.8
